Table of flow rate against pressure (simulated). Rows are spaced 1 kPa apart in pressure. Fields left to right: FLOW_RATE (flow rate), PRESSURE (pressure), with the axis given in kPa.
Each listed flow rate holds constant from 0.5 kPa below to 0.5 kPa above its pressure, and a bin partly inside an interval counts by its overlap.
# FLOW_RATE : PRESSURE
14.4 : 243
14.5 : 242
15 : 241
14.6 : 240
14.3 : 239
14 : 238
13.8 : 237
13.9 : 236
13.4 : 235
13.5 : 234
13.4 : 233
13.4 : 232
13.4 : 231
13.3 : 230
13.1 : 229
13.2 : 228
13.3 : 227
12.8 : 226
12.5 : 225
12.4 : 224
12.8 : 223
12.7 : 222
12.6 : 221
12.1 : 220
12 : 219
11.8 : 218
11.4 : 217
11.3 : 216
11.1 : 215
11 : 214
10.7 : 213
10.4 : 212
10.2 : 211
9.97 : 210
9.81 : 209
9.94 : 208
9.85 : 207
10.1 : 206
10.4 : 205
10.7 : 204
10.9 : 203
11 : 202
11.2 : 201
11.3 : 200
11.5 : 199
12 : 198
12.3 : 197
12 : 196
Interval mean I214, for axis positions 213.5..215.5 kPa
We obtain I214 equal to 11.1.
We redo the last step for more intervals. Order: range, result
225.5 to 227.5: 13.1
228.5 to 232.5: 13.3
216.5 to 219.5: 11.7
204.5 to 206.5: 10.2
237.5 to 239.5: 14.2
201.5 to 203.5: 10.9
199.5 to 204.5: 11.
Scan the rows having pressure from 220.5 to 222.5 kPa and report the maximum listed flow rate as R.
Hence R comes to 12.7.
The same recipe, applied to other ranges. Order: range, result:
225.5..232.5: 13.4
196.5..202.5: 12.3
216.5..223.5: 12.8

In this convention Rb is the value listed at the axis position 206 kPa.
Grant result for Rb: 10.1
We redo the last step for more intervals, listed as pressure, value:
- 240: 14.6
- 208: 9.94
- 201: 11.2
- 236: 13.9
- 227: 13.3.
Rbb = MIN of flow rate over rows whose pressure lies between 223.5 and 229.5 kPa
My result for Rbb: 12.4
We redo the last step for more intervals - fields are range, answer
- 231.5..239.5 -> 13.4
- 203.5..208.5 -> 9.85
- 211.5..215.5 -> 10.4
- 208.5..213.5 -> 9.81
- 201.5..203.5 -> 10.9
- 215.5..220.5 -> 11.3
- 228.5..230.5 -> 13.1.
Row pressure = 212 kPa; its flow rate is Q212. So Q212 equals 10.4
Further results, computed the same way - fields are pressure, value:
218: 11.8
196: 12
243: 14.4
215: 11.1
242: 14.5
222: 12.7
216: 11.3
